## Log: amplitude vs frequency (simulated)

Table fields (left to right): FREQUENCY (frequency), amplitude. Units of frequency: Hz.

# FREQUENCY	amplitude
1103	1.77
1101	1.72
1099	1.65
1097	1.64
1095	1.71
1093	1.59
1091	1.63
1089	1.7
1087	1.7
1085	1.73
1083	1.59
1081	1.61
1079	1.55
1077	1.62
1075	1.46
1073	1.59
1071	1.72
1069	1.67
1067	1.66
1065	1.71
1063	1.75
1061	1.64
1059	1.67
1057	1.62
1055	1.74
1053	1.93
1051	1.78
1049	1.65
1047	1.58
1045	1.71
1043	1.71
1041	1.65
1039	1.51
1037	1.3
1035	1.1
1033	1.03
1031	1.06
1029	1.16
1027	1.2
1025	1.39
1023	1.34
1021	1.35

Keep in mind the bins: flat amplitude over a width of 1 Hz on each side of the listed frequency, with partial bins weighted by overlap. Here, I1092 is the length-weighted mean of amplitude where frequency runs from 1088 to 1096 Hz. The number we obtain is 1.66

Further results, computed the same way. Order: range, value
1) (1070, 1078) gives 1.6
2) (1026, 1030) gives 1.18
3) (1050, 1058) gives 1.77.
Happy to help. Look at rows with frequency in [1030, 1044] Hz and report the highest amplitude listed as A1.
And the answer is 1.71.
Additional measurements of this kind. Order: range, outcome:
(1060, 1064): 1.75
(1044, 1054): 1.93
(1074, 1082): 1.62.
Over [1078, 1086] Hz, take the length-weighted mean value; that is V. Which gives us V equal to 1.62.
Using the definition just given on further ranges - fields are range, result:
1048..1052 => 1.71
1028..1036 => 1.09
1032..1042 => 1.32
